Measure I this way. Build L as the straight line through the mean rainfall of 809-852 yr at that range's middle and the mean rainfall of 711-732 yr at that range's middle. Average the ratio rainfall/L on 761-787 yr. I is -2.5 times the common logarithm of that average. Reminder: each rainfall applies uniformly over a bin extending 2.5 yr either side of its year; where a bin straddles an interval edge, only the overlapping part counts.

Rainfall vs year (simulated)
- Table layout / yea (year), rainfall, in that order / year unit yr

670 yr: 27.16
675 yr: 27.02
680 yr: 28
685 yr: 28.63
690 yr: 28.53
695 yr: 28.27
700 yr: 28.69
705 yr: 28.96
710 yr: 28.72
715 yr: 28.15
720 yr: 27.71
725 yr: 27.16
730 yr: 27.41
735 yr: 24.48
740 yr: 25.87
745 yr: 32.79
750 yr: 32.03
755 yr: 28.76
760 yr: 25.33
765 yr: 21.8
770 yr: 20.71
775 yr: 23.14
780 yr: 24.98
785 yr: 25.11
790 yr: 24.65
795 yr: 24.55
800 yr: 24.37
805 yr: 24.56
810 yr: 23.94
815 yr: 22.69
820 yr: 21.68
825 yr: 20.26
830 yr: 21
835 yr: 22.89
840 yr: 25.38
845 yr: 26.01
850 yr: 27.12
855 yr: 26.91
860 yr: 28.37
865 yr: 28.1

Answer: 0.11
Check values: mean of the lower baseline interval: 27.7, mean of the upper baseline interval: 23.4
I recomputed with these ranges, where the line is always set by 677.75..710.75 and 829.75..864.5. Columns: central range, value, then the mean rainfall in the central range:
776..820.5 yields 0.109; 24.1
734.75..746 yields 0.001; 27.7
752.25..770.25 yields 0.111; 24.7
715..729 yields 0.019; 27.6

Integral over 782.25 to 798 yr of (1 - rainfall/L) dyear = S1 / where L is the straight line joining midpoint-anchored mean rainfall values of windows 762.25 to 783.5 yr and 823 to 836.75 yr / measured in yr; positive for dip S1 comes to -1.7 yr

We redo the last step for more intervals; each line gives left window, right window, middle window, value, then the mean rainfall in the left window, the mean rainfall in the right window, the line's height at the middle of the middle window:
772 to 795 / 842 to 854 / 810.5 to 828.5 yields 2.68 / 24.4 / 26.6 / 25.6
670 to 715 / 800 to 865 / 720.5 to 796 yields 1.36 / 28.3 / 24.4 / 26.4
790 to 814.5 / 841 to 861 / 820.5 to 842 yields 2.98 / 24.2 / 26.9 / 25.8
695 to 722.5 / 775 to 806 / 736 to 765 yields -1.79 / 28.4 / 24.6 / 26.5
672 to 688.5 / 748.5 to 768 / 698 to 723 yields -0.94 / 27.9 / 26.6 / 27.4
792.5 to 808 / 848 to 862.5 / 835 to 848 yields 0.74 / 24.5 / 27.5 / 26.7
